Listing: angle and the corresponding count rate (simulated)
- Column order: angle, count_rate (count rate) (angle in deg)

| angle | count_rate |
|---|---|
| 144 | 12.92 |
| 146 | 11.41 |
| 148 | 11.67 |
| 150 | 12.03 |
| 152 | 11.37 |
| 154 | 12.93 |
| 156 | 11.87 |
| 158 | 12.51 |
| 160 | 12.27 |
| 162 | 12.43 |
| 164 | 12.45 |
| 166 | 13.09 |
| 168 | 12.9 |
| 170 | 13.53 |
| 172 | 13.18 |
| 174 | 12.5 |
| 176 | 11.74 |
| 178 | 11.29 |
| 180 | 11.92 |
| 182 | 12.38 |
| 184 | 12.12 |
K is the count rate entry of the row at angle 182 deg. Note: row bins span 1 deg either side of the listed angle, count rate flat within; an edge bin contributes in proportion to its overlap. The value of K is 12.38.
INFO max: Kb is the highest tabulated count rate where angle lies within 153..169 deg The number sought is 13.09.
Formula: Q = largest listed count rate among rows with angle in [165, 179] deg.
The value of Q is 13.53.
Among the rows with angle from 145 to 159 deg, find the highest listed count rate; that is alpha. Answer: 12.93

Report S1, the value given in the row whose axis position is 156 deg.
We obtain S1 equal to 11.87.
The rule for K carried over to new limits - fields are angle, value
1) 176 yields 11.74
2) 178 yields 11.29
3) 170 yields 13.53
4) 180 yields 11.92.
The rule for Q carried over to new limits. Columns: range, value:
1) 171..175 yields 13.18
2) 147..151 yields 12.03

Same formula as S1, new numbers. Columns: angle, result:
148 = 11.67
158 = 12.51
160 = 12.27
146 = 11.41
